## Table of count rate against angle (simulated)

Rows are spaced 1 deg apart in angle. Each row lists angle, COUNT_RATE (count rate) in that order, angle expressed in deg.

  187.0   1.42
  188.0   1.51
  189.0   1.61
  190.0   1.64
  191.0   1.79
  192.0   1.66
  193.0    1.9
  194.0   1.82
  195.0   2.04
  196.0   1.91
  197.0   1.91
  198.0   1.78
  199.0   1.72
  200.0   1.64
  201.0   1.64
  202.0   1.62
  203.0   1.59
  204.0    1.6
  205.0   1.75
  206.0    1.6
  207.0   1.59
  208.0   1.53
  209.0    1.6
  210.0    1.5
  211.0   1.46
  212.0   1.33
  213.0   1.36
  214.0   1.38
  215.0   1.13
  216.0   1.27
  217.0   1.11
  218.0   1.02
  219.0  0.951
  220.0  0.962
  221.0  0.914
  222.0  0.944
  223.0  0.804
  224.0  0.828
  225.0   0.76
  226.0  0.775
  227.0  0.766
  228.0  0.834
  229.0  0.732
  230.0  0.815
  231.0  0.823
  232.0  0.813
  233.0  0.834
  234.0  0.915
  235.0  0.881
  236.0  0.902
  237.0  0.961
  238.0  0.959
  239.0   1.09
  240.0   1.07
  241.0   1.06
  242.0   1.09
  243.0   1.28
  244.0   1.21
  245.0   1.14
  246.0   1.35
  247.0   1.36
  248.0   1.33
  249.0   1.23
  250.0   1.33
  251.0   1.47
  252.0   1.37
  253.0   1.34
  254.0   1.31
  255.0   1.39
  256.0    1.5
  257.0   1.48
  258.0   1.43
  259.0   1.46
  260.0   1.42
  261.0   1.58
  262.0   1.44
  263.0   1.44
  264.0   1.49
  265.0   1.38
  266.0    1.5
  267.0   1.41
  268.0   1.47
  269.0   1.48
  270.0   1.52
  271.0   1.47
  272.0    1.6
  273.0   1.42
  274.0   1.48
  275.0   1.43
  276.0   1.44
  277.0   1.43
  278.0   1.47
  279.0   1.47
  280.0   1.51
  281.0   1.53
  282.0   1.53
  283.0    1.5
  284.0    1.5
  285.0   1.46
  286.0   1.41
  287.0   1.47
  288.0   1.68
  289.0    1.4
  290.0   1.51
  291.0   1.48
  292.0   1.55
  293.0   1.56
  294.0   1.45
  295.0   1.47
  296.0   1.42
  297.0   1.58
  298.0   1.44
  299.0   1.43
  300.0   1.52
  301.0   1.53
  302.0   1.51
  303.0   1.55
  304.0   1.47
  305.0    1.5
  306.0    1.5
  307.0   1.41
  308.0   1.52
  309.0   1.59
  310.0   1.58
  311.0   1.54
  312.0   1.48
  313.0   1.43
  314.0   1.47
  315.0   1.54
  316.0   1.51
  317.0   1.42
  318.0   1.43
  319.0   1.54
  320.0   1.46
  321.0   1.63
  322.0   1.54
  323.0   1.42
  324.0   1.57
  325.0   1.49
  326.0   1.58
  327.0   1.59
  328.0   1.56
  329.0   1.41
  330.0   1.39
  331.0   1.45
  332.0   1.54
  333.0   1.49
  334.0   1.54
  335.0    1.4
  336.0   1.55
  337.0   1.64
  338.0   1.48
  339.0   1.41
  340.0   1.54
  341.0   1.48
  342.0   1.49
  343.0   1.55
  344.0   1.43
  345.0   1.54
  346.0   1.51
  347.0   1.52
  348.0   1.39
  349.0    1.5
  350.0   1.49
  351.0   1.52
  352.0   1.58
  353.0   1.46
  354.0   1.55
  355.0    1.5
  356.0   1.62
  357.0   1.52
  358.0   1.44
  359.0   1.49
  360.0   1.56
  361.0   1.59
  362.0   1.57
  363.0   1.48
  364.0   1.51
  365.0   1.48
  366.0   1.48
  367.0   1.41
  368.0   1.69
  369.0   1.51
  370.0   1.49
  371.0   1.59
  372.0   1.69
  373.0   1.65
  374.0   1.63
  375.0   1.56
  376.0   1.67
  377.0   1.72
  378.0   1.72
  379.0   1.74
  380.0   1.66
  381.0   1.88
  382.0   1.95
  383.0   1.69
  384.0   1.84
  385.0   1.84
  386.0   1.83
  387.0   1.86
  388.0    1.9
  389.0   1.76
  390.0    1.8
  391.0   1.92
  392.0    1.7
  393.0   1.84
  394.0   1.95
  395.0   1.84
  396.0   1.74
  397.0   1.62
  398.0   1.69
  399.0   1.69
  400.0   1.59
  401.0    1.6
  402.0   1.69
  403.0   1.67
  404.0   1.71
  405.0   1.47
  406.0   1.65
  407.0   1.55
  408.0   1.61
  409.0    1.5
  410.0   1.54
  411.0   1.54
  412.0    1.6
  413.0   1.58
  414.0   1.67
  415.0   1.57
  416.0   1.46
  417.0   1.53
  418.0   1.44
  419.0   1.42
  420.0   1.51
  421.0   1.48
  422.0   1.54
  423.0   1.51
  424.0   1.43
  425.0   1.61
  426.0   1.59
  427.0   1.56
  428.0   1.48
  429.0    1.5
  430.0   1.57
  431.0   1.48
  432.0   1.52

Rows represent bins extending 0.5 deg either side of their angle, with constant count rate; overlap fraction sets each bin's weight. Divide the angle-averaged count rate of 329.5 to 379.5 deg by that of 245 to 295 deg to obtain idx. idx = 1.1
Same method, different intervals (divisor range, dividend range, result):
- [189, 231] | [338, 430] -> 1.18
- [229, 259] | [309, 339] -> 1.30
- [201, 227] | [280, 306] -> 1.20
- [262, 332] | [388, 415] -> 1.12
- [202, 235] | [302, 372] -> 1.33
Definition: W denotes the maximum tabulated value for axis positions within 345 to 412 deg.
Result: 1.95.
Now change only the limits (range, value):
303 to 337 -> 1.64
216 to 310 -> 1.68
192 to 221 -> 2.04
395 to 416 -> 1.84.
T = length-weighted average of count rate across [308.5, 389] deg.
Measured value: 1.56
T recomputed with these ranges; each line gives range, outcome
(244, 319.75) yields 1.46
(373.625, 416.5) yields 1.7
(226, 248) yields 0.997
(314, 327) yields 1.51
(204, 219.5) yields 1.38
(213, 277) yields 1.2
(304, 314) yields 1.5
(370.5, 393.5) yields 1.76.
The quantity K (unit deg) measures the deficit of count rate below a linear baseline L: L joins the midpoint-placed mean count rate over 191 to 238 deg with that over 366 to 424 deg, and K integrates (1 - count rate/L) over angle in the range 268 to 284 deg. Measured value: -0.9 deg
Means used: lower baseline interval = 1.28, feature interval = 1.49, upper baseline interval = 1.65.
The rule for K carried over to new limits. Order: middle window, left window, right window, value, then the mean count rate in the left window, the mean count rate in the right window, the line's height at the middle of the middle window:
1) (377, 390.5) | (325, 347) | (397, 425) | -2.26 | 1.5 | 1.57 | 1.54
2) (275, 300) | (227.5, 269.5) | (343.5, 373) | -2.95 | 1.22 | 1.52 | 1.33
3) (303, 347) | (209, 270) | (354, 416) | -1.40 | 1.18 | 1.65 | 1.46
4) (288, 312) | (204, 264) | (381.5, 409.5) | -1.55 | 1.19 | 1.73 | 1.41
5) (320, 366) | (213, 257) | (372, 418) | -0.62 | 1.08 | 1.69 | 1.49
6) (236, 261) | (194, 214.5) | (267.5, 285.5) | 4.30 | 1.63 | 1.48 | 1.54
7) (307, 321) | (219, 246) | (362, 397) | -1.45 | 0.938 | 1.7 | 1.36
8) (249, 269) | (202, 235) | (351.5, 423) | -2.74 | 1.14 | 1.63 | 1.26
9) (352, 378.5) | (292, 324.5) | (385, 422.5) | 0.51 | 1.5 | 1.65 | 1.59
